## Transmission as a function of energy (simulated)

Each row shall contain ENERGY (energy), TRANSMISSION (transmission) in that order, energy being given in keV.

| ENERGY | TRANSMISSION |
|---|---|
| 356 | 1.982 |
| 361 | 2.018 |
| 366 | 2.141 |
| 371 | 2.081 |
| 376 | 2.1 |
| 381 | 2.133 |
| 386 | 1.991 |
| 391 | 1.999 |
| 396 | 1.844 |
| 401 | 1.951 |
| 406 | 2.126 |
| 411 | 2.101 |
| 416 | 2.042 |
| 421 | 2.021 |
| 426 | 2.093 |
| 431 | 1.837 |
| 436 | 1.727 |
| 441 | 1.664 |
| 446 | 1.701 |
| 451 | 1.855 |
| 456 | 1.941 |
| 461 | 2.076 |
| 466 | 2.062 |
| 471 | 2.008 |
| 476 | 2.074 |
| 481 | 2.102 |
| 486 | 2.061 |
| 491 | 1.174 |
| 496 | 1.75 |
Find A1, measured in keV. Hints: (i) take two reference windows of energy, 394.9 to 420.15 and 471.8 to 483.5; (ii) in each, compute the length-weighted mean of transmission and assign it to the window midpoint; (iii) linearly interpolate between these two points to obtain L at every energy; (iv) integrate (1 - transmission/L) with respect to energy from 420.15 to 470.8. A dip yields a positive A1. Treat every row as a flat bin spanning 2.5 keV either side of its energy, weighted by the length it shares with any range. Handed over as 3.8 keV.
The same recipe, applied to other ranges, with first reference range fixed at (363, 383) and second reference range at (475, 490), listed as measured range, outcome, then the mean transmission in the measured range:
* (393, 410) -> 0.8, 1.99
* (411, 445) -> 2.4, 1.9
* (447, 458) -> 0.8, 1.87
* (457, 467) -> -0.2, 2.05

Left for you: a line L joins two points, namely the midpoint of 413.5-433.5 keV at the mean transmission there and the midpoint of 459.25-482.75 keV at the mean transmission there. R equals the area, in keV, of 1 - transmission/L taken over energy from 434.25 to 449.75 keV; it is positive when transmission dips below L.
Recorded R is 2.4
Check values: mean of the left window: 2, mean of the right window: 2.06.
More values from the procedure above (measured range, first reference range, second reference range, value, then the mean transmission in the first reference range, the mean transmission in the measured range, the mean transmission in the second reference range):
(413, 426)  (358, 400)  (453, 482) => -0.1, 2.03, 2.05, 2.04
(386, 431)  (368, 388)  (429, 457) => -1.7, 2.08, 2.01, 1.78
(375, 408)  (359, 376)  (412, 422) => 0.8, 2.08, 2.02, 2.04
